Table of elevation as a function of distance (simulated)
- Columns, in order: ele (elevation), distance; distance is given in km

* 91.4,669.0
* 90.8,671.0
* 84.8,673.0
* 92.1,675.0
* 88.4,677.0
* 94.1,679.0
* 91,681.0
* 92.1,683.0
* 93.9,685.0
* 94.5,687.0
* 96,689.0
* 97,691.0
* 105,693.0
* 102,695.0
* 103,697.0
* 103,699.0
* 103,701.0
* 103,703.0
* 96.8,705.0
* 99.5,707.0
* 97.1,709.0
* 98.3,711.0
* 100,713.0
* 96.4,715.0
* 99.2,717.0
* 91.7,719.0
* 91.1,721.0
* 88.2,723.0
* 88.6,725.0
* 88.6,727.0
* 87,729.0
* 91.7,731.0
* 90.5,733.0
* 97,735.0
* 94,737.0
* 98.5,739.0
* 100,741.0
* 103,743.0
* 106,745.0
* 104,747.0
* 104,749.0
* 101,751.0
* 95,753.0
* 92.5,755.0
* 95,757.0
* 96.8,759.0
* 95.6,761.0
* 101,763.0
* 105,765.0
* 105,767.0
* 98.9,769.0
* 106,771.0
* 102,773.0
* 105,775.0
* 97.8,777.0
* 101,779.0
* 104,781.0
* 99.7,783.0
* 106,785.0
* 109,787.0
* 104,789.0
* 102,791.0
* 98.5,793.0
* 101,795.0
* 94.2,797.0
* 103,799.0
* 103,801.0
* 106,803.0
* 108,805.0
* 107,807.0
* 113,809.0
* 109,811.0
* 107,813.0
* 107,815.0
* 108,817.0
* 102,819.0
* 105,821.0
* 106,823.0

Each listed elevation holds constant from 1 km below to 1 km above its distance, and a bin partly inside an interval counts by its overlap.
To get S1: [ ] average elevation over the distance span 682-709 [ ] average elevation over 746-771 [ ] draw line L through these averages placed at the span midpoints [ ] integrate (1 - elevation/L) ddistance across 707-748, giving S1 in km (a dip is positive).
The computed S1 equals 1.6 km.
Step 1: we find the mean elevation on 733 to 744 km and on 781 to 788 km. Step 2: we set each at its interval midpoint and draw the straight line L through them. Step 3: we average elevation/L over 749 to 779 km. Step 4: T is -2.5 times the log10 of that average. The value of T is 0.02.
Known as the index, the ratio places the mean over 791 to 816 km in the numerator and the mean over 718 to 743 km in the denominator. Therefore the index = 1.1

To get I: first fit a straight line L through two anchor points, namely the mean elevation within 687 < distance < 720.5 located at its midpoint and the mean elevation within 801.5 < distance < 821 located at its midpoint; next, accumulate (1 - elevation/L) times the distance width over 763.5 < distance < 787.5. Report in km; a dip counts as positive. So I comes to 0.3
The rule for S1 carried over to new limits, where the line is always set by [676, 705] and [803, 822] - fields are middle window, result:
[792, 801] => 0.54 km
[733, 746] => 0.31 km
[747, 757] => 0.39 km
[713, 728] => 1.11 km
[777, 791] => 0.22 km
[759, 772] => 0.25 km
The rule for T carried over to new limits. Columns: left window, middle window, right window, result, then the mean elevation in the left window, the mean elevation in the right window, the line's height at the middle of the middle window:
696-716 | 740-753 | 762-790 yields -0.01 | 100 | 103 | 102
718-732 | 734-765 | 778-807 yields -0.05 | 89.6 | 103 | 94.4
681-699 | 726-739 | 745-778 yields 0.08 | 97.8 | 100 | 99.4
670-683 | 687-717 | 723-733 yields -0.12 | 90.3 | 89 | 89.7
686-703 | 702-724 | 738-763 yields 0.04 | 101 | 99.4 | 100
